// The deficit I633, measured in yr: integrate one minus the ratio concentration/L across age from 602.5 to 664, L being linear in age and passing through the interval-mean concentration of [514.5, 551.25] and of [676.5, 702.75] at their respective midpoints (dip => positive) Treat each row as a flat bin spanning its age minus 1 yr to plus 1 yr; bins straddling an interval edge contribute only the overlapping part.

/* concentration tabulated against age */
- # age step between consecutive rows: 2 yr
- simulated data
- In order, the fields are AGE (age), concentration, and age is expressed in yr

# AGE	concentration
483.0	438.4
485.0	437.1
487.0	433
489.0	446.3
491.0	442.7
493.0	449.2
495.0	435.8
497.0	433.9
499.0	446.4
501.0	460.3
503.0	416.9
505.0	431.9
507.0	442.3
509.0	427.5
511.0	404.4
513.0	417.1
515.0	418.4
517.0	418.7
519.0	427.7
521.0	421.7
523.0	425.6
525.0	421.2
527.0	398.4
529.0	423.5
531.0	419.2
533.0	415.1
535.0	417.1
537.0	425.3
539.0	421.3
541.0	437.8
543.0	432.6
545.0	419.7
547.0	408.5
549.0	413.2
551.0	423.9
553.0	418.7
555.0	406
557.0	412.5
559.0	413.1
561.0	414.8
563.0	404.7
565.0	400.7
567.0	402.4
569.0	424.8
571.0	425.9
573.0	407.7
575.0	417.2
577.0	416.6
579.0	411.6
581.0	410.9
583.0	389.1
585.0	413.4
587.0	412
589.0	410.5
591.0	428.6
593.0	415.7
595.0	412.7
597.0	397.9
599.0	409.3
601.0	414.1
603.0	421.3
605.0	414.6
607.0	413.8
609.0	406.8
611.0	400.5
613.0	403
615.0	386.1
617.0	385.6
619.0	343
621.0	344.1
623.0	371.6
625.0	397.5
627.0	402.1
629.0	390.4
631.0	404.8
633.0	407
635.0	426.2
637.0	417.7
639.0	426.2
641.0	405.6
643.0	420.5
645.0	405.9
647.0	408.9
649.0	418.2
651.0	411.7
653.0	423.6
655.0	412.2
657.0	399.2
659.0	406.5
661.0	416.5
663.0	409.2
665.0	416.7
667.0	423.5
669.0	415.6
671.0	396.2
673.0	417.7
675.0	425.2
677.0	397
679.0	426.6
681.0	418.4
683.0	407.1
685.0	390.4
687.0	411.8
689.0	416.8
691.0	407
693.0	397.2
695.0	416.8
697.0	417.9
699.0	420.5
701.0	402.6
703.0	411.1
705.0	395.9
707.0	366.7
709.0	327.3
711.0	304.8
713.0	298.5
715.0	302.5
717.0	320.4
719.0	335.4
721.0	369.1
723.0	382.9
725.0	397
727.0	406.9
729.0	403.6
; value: 1.61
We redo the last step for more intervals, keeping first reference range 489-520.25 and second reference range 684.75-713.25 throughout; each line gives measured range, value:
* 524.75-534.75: 0.3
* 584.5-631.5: 1.0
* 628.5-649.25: -0.6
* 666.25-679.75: -0.7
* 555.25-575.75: 0.3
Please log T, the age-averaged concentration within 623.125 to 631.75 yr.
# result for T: 396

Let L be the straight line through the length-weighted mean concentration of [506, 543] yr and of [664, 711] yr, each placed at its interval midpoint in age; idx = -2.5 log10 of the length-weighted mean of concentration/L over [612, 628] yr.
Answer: 0.09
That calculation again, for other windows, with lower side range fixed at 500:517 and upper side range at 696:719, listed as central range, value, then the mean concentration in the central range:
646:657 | -0.096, 413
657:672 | -0.102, 411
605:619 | -0.012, 396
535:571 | -0.013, 417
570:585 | -0.021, 411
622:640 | -0.053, 405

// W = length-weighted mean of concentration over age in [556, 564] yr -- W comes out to 411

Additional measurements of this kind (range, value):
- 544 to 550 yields 414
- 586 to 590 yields 411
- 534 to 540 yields 421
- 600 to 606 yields 417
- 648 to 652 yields 415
